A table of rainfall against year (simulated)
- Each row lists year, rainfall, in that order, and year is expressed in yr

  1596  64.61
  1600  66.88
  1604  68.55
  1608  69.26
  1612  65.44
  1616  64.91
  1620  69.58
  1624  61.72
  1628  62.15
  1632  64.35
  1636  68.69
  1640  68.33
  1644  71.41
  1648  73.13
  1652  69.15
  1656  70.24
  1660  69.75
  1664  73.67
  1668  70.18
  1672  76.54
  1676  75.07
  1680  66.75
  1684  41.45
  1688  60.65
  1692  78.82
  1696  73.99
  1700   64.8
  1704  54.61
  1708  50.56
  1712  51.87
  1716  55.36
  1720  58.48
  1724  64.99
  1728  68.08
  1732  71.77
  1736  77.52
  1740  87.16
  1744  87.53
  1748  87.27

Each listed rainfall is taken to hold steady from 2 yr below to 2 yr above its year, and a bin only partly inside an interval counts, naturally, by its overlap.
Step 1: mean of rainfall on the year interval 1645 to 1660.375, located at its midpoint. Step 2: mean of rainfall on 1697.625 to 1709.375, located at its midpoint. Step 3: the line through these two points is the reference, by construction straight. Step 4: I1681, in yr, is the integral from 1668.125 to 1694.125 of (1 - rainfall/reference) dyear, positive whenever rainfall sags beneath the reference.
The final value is -1.4 yr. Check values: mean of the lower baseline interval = 70.7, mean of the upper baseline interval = 57.5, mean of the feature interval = 66.8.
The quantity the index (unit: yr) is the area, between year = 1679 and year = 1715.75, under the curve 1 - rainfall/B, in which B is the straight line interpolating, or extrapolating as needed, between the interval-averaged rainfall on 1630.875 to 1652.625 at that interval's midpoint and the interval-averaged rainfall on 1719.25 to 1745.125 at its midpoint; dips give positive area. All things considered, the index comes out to 6.2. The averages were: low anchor 69.4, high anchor 73.9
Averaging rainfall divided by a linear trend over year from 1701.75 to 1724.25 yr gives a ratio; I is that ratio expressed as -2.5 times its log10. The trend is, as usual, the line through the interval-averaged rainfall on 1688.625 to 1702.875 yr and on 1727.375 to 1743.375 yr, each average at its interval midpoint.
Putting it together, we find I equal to 0.31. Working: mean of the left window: 70.3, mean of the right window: 77.8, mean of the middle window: 55.4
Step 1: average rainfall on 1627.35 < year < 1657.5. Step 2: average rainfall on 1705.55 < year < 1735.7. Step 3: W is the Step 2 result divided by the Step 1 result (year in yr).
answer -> 0.9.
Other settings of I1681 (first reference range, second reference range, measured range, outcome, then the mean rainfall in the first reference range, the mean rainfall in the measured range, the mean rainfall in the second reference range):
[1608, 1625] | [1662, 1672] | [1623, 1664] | 0.8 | 66.1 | 68.3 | 72.8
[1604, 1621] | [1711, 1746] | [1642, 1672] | -1.4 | 67.3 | 71.4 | 69.7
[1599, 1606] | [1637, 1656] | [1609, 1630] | 1.2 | 67.8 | 65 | 70.4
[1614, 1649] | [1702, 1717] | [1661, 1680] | -4.1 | 67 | 72.9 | 52.9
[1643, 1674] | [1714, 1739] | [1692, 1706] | 0.5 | 71.8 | 66.5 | 66.9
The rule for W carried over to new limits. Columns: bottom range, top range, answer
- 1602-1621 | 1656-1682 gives 1.07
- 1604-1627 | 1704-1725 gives 0.84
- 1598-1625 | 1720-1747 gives 1.13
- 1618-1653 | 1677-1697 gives 0.95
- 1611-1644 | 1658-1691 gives 1.02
